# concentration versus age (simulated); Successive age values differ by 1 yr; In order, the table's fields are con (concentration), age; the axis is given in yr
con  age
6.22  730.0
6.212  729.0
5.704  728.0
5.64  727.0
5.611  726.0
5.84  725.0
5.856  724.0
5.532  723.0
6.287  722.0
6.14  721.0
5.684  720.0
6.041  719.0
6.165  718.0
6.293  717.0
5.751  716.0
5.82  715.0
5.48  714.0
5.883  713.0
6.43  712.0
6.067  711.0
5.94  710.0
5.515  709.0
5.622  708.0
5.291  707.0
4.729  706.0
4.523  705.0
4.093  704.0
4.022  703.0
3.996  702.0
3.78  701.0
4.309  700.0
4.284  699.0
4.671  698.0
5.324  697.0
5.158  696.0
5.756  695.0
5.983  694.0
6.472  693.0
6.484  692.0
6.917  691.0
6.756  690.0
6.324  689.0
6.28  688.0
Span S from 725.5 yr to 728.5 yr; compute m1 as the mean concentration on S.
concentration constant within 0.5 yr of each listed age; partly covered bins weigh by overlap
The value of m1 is 5.65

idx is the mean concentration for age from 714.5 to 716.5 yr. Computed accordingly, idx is 5.79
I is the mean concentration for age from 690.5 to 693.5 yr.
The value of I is 6.62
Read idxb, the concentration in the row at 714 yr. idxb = 5.48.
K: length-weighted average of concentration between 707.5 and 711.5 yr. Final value 5.79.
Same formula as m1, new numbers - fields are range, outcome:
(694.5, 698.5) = 5.23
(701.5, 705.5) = 4.16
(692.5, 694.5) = 6.23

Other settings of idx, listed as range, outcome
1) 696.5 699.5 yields 4.76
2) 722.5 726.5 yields 5.71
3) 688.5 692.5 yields 6.62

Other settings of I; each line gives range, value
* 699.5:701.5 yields 4.04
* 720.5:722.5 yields 6.21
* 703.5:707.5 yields 4.66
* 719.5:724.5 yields 5.9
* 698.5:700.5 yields 4.3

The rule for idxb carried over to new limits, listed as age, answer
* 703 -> 4.022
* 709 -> 5.515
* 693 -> 6.472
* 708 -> 5.622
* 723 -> 5.532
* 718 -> 6.165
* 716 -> 5.751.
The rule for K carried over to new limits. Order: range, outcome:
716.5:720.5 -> 6.05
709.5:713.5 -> 6.08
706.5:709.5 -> 5.48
